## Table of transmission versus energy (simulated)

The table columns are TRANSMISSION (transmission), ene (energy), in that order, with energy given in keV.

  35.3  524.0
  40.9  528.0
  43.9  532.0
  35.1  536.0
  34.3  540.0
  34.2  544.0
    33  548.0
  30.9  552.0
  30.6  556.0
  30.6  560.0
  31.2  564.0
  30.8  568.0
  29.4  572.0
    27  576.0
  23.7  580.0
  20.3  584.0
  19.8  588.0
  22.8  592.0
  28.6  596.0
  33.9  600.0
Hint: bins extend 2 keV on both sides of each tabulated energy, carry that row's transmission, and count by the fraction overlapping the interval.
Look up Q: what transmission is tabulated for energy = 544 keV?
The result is 34.2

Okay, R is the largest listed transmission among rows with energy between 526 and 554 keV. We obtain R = 43.9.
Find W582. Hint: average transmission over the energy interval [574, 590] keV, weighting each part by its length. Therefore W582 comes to 22.7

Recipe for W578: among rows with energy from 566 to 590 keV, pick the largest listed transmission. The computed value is 30.8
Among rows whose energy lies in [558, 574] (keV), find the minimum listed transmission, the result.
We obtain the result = 29.4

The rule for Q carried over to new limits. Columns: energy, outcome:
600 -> 33.9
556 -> 30.6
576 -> 27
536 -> 35.1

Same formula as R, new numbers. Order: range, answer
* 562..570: 31.2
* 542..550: 34.2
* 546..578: 33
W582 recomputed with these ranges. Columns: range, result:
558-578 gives 29.8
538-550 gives 33.8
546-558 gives 31.5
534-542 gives 34.7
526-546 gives 37.7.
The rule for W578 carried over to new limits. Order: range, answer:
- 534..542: 35.1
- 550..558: 30.9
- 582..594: 22.8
